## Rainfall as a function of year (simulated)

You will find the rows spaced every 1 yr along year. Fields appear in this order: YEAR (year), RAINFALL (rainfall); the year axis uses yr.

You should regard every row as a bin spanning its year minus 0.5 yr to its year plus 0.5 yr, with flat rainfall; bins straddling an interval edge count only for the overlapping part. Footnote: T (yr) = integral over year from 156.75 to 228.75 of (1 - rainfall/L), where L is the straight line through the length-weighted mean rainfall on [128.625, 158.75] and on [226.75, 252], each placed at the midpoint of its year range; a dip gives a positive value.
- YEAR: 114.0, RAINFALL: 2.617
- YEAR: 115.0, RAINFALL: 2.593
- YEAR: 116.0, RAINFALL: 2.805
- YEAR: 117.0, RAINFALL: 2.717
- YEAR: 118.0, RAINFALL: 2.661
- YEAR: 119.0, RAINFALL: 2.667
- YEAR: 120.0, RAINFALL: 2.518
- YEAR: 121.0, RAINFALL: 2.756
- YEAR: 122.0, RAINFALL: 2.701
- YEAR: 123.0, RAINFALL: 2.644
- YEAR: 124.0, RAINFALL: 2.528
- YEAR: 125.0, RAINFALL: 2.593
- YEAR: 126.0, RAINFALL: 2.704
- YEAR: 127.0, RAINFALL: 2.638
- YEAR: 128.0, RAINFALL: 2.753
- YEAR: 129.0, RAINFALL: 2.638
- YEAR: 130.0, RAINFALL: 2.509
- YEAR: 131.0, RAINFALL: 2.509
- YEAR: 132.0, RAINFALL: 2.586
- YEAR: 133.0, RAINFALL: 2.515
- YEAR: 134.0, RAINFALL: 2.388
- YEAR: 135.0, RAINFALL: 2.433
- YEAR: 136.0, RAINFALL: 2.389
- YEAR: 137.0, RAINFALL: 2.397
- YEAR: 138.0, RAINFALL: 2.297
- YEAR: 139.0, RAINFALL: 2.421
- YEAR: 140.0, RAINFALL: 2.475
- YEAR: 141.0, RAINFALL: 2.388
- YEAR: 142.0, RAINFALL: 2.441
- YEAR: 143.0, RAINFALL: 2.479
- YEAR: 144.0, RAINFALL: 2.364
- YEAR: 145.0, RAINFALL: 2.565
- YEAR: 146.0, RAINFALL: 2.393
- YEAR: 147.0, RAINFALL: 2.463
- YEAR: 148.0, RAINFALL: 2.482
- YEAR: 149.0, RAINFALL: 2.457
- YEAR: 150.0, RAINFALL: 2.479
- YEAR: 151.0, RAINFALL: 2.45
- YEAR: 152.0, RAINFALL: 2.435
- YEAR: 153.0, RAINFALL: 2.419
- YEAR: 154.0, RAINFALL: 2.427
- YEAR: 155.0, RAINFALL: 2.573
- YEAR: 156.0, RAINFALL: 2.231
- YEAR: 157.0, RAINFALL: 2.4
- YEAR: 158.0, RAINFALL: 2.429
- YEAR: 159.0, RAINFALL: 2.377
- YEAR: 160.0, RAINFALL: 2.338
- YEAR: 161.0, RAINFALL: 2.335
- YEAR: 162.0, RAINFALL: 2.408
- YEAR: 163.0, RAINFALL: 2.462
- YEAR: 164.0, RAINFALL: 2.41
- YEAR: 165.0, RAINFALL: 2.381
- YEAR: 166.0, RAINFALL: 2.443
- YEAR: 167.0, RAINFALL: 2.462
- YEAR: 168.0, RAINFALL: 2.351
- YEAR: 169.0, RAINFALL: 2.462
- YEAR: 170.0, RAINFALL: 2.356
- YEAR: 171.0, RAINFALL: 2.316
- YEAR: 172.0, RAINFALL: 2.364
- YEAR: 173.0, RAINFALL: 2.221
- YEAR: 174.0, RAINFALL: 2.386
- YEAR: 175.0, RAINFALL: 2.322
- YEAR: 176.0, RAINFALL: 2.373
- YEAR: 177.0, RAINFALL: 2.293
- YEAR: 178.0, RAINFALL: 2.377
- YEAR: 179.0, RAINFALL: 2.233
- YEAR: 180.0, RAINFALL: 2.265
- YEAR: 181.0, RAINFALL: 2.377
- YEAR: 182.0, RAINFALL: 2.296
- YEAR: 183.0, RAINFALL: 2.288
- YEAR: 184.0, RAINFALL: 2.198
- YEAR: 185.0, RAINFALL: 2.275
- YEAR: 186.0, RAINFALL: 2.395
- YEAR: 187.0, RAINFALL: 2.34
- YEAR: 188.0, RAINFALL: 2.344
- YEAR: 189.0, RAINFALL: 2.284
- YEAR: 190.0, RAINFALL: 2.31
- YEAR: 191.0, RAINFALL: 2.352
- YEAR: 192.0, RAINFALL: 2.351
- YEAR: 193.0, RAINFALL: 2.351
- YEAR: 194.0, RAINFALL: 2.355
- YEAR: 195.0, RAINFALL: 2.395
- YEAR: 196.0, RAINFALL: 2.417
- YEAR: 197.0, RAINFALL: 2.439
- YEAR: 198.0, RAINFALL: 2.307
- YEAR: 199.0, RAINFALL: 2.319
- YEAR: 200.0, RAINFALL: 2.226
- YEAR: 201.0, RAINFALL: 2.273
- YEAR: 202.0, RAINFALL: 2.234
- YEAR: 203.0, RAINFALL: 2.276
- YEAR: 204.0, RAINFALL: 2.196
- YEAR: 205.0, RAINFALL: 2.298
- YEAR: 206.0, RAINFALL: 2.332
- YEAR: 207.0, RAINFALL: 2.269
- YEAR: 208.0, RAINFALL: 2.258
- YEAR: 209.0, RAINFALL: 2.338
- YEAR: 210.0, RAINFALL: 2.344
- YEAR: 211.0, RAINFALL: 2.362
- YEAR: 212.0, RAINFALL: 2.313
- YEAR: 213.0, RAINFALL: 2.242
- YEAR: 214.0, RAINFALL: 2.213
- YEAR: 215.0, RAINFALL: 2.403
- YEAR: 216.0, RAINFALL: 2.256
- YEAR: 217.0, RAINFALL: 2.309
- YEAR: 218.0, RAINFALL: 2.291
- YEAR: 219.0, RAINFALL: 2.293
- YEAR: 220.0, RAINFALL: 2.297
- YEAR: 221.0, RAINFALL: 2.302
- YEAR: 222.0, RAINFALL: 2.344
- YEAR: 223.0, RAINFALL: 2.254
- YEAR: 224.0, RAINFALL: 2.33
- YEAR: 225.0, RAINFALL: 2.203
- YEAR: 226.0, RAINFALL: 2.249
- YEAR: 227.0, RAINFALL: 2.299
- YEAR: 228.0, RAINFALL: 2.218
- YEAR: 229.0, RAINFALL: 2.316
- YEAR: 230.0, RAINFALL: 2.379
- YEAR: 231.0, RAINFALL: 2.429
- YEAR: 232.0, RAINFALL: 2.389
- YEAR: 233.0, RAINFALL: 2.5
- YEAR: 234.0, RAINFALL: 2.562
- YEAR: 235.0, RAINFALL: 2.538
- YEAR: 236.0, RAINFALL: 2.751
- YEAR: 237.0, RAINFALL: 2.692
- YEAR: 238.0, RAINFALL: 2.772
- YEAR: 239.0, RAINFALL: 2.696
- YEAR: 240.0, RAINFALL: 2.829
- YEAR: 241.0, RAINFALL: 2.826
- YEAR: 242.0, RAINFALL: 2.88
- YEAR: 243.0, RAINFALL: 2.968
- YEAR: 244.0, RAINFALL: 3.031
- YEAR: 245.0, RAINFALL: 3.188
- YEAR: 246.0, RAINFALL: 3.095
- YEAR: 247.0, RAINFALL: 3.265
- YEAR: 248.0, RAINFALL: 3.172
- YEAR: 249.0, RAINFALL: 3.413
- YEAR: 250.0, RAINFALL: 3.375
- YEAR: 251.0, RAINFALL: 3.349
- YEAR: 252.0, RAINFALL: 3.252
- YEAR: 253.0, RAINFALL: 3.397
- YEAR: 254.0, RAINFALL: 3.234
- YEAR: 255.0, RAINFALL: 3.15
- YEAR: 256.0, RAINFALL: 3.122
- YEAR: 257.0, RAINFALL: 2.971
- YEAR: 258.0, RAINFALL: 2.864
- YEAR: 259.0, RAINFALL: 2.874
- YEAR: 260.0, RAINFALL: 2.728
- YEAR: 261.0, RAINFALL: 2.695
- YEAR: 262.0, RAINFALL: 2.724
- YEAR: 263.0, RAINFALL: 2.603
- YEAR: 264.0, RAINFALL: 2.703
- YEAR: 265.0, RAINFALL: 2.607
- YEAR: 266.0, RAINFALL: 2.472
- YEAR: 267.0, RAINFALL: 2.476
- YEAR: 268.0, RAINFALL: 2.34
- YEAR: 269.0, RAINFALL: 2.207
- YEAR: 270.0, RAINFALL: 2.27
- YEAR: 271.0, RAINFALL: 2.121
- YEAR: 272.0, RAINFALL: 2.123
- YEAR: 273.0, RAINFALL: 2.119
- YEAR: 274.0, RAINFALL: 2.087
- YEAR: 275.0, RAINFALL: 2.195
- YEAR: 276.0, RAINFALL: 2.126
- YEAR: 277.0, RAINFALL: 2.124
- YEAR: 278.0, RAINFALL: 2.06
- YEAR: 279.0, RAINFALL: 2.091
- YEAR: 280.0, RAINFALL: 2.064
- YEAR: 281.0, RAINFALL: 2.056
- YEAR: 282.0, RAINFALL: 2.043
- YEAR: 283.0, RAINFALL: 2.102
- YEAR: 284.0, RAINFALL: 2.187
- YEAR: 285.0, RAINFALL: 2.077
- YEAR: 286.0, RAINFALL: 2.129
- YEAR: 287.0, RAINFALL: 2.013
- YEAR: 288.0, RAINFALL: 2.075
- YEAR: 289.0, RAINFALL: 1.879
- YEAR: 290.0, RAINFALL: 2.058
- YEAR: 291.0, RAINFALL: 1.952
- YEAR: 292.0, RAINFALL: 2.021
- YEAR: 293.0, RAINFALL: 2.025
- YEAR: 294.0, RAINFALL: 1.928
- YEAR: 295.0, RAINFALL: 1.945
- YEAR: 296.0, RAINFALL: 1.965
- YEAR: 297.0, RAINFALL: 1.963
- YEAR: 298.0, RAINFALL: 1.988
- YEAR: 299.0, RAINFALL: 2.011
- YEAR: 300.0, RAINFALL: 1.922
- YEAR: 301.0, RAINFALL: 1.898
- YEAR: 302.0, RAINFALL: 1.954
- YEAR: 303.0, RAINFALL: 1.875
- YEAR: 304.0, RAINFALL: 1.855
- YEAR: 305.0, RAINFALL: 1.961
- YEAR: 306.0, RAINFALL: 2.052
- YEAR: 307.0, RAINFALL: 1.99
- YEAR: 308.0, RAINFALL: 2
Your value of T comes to 8.4 yr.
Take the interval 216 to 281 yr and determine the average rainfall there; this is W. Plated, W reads 2.6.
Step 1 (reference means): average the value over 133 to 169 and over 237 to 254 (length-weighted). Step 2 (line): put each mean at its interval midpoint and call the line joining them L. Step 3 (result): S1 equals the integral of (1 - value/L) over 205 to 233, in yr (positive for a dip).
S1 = 5.7 yr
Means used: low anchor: 2.42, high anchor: 3.09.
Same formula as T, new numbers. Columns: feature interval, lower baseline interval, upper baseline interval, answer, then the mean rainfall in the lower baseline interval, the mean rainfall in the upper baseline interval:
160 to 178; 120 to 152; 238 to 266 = 1.86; 2.51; 2.99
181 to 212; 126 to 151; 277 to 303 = -0.16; 2.48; 2.02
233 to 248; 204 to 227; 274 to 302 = -4.49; 2.29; 2.03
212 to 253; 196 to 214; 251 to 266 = -0.08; 2.3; 2.92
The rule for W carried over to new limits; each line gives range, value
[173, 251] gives 2.46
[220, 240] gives 2.44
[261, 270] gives 2.51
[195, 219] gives 2.3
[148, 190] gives 2.37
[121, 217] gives 2.39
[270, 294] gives 2.08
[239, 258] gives 3.12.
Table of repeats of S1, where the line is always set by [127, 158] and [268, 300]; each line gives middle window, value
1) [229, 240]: -1.8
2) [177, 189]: 0.2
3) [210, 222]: -0.2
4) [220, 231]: -0.3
